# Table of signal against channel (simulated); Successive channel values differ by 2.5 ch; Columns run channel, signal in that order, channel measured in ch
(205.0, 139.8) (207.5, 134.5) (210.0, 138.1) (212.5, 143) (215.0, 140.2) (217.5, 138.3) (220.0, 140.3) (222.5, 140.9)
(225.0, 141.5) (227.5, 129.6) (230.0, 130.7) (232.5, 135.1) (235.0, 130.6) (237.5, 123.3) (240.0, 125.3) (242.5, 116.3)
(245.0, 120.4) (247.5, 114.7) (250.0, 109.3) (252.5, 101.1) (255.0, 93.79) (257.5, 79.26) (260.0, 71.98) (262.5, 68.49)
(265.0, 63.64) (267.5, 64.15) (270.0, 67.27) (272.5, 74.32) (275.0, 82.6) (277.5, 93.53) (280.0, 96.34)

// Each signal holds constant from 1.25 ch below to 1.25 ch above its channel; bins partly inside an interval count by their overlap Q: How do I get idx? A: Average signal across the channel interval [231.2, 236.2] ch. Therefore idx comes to 133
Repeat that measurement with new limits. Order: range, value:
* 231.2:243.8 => 126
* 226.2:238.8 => 130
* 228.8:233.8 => 133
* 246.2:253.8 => 108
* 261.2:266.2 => 66.1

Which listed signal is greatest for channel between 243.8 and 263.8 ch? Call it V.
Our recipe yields 120.4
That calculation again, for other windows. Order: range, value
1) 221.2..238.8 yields 141.5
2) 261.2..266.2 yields 68.49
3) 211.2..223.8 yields 143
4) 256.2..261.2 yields 79.26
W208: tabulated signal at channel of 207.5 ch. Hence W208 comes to 134.5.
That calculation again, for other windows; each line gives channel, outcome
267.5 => 64.15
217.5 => 138.3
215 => 140.2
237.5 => 123.3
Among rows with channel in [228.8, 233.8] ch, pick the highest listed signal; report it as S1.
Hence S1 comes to 135.1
